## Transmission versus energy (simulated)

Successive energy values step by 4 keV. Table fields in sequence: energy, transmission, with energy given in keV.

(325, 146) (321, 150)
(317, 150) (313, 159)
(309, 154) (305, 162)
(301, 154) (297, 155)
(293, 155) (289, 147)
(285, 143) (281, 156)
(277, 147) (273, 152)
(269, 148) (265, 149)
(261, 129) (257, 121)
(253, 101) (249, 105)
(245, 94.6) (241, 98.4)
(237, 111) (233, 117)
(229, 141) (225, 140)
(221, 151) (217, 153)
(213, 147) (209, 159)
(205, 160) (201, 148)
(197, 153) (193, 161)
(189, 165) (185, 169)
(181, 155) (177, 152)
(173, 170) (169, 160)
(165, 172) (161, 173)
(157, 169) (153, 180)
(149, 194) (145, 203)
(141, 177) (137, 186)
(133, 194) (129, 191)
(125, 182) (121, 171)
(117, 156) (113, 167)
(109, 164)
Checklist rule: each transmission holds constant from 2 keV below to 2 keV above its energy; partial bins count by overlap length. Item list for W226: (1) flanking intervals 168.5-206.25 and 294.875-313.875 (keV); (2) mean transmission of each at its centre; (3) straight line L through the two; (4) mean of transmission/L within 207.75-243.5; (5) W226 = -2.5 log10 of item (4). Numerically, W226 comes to 0.18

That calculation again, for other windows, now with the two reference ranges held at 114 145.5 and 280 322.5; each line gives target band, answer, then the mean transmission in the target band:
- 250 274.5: 0.21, 132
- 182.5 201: 0.07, 160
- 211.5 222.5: 0.11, 150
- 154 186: 0.06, 165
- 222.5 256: 0.39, 114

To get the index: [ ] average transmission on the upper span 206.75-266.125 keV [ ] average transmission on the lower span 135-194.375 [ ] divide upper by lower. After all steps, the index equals 0.74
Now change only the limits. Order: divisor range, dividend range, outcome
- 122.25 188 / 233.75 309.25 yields 0.77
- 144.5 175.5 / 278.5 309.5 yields 0.87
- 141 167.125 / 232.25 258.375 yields 0.58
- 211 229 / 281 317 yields 1.04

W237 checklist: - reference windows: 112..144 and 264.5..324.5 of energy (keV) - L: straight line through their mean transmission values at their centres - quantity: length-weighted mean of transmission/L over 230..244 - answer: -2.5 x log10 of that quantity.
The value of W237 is 0.416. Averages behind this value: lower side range 179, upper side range 152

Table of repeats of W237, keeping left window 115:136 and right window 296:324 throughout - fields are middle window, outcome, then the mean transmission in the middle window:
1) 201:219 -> 0.09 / 154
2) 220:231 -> 0.16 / 143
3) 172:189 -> 0.07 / 161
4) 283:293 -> 0.07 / 147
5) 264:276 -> 0.07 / 150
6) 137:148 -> -0.08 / 190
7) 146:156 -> -0.07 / 187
